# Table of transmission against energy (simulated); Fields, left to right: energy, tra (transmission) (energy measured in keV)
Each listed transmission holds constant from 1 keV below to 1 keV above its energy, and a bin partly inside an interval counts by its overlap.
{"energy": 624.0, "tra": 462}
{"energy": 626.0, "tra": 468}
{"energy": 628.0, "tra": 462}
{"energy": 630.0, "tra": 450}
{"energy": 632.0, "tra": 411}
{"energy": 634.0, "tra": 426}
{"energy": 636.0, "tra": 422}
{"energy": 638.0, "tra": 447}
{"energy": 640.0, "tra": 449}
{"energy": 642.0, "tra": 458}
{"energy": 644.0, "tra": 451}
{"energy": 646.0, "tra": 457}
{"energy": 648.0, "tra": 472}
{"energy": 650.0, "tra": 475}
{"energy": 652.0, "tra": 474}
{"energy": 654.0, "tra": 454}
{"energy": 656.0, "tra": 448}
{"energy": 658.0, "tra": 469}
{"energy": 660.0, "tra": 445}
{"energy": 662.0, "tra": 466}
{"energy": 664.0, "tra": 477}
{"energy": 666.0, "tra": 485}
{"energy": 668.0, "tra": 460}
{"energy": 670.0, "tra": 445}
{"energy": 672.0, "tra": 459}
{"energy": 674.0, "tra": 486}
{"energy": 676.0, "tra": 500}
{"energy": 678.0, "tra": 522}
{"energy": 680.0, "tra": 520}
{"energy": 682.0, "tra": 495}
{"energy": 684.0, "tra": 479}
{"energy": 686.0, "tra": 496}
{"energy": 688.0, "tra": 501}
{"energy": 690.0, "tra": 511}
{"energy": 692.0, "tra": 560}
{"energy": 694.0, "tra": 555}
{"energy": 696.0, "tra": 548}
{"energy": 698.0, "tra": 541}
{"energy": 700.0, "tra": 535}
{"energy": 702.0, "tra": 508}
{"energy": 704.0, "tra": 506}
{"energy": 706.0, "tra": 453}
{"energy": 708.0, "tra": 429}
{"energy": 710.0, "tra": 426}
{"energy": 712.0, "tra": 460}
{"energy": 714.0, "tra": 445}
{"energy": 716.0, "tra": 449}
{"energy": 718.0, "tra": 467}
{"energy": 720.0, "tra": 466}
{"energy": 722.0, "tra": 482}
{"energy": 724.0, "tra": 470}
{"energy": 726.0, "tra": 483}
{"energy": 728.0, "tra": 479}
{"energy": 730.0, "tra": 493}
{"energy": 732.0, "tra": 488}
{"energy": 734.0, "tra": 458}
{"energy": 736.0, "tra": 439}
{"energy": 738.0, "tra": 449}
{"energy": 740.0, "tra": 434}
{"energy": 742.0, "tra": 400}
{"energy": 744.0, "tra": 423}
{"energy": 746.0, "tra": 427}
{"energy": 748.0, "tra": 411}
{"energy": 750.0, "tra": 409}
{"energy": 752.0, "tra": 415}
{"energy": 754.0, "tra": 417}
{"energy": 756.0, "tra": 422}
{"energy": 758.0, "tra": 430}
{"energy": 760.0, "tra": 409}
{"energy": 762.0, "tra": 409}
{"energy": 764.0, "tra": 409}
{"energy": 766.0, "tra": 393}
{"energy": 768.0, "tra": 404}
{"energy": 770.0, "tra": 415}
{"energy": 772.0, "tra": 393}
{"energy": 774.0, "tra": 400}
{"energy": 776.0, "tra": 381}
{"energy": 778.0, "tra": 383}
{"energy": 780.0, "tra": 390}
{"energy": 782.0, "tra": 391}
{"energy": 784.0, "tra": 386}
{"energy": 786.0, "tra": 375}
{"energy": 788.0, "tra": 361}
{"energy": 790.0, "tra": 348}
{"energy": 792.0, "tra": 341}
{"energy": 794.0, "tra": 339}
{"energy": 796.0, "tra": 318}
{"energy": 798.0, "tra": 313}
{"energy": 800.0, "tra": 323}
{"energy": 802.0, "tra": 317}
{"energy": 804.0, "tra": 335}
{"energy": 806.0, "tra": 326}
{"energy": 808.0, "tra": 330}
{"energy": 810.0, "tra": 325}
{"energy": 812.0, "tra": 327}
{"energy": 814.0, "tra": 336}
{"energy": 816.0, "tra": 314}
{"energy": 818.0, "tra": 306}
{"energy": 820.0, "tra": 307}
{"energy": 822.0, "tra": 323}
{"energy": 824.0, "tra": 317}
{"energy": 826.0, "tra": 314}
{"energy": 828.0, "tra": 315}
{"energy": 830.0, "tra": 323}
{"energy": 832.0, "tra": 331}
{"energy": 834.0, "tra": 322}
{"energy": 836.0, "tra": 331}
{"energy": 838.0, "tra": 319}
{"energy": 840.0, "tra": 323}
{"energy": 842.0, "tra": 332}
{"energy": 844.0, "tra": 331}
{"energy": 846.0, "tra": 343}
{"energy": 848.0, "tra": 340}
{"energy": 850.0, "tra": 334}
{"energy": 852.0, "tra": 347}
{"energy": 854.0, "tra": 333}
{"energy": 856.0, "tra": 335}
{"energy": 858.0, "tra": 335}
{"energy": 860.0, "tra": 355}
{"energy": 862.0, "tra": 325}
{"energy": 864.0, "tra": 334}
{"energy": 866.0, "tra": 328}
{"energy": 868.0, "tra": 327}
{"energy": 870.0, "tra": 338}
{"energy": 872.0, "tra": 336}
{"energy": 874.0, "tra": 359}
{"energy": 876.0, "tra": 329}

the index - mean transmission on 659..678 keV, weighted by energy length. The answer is 472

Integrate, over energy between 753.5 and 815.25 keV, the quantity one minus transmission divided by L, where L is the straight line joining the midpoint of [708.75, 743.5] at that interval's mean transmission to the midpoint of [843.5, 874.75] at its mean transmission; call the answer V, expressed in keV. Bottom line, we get 5.7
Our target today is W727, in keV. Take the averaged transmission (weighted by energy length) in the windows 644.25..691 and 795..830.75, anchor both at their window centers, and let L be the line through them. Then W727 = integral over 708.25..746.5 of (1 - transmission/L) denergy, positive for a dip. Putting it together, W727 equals -3.9 keV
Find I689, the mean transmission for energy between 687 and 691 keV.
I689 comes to 506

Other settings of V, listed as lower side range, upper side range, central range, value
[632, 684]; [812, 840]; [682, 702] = -4.0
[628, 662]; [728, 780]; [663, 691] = -2.9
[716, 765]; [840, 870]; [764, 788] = 1.0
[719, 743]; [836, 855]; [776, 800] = 2.4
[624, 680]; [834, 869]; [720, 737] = -2.5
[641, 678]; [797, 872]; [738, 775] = -2.2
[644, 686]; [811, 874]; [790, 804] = 1.5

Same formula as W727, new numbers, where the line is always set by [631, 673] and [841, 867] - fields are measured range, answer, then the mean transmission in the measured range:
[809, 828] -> 2.1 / 319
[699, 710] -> -1.5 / 481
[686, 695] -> -2.0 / 528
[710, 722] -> -1.1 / 457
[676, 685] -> -1.3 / 504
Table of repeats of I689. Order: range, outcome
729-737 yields 470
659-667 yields 468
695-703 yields 533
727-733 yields 487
